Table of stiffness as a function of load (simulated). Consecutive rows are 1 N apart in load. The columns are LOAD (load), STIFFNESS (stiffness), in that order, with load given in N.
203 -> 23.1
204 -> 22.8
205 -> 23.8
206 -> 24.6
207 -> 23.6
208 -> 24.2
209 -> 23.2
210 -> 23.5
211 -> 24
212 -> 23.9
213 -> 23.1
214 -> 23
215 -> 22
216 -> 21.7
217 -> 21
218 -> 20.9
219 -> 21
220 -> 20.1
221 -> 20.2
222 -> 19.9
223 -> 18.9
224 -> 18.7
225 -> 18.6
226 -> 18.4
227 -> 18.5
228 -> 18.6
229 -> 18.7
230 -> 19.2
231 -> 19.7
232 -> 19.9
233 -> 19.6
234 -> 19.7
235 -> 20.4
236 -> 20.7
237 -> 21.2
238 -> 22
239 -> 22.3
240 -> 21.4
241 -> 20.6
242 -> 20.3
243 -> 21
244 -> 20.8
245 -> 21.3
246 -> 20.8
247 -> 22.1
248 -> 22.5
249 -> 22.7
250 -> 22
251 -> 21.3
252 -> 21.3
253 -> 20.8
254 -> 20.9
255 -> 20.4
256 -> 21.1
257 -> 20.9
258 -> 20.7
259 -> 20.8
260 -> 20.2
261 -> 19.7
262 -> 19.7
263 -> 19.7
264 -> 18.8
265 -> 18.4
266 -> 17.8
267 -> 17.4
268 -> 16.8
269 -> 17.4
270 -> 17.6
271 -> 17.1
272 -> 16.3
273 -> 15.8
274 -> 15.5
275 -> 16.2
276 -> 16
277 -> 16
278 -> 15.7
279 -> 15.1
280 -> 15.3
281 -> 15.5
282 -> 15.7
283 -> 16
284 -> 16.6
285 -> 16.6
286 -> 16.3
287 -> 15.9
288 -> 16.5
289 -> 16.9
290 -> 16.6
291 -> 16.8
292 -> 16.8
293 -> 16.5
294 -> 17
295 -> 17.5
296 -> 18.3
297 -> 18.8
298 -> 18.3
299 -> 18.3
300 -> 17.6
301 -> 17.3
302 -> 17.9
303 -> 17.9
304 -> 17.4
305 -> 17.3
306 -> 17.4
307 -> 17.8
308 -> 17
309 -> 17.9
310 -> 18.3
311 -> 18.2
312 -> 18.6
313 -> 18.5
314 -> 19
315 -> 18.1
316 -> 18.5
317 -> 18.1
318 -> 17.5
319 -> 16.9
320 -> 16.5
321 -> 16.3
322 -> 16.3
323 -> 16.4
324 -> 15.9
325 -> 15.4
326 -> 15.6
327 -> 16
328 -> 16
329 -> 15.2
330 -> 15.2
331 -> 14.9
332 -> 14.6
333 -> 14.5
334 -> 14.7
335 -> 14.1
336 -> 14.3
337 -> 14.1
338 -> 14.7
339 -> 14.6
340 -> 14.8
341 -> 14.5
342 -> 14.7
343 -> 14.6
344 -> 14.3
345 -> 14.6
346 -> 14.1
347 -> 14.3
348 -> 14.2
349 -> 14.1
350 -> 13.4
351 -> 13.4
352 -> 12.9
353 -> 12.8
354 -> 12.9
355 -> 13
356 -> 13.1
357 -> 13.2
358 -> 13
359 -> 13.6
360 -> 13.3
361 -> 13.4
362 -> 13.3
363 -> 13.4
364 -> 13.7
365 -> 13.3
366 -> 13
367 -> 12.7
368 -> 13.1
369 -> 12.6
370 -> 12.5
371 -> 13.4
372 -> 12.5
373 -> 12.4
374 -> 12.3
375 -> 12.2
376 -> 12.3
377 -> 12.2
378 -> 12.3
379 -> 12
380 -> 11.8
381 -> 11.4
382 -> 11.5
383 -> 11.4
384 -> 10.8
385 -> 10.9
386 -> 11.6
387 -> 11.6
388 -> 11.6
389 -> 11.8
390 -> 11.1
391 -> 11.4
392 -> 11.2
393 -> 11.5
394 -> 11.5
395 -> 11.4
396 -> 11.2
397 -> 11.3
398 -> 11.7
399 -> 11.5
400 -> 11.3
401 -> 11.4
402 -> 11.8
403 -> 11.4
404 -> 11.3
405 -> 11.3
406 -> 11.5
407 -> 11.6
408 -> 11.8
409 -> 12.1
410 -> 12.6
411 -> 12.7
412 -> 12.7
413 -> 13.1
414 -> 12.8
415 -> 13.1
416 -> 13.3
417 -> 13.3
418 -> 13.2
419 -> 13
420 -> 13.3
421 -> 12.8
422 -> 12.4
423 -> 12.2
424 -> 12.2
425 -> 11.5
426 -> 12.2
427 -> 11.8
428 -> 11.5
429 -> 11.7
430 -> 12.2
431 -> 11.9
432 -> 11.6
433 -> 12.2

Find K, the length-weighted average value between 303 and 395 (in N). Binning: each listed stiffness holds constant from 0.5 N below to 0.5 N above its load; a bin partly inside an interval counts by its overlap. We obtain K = 14.2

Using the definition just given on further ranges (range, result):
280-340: 16.6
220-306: 18.7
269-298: 16.5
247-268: 20.3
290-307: 17.5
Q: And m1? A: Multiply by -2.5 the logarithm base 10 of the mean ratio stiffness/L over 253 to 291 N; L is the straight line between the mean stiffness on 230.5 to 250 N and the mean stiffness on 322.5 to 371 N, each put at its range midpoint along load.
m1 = 0.083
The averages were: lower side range 21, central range 17.6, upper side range 14.1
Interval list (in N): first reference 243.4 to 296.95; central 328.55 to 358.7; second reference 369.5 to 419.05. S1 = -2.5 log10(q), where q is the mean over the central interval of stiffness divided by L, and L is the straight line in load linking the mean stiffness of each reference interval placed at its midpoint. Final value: 0.03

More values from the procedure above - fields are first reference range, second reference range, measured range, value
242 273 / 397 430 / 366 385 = 0.16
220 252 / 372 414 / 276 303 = 0.04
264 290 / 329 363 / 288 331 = -0.13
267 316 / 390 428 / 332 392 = 0.08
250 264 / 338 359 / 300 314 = -0.06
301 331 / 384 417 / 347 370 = 0.09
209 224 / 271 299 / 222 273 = -0.03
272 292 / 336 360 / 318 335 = -0.08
